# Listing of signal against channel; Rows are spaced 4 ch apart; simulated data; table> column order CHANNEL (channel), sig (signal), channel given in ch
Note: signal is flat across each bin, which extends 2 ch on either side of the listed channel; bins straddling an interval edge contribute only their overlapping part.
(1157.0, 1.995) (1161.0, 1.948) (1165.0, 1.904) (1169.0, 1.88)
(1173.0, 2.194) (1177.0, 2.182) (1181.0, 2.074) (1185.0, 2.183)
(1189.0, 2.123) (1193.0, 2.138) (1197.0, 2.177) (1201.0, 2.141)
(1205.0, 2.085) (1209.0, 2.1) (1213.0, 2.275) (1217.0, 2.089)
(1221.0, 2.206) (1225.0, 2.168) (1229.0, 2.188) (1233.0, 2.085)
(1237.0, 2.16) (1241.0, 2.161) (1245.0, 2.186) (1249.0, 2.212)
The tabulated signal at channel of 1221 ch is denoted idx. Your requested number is 2.206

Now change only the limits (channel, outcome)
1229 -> 2.188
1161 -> 1.948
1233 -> 2.085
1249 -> 2.212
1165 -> 1.904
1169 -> 1.88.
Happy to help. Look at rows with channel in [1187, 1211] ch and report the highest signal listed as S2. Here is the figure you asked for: 2.177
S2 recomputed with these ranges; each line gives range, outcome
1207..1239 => 2.275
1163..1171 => 1.904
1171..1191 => 2.194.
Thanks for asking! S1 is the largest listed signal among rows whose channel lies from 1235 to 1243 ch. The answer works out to 2.161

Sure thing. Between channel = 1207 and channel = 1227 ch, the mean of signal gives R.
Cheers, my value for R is 2.17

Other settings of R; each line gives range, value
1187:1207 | 2.13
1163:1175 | 1.99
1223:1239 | 2.15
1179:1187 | 2.13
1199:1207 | 2.11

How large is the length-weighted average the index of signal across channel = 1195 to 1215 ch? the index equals 2.16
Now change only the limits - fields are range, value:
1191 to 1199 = 2.16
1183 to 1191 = 2.15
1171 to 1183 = 2.15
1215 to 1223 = 2.15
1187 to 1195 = 2.13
